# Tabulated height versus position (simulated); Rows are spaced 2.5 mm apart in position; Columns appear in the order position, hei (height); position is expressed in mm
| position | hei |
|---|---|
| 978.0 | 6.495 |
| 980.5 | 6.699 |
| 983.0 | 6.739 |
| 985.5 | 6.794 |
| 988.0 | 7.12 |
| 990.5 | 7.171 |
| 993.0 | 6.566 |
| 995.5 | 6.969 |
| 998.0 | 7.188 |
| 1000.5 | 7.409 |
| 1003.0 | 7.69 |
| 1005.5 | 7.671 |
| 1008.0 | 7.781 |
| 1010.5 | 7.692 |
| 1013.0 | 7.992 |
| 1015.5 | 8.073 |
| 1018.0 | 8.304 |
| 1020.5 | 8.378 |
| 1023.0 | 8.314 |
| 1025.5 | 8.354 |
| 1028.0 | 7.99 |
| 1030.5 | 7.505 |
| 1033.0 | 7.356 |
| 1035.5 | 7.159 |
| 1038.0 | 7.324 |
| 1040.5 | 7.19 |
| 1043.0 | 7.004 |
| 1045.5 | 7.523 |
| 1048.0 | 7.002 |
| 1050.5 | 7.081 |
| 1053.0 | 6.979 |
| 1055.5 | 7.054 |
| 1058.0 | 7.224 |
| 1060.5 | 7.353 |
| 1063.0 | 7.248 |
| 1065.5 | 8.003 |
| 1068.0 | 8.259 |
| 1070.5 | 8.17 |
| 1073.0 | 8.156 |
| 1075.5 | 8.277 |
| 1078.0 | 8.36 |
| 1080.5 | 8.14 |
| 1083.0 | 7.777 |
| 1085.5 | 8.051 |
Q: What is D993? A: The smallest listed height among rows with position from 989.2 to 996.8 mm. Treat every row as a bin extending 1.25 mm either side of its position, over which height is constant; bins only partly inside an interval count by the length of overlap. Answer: 6.566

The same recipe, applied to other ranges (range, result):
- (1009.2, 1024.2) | 7.692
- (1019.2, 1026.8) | 8.314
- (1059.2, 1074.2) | 7.248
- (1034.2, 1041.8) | 7.159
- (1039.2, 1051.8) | 7.002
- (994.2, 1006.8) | 6.969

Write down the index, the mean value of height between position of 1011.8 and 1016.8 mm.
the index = 8.04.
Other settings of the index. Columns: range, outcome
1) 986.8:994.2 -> 6.95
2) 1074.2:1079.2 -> 8.32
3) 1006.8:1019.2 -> 7.97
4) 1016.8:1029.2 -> 8.27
